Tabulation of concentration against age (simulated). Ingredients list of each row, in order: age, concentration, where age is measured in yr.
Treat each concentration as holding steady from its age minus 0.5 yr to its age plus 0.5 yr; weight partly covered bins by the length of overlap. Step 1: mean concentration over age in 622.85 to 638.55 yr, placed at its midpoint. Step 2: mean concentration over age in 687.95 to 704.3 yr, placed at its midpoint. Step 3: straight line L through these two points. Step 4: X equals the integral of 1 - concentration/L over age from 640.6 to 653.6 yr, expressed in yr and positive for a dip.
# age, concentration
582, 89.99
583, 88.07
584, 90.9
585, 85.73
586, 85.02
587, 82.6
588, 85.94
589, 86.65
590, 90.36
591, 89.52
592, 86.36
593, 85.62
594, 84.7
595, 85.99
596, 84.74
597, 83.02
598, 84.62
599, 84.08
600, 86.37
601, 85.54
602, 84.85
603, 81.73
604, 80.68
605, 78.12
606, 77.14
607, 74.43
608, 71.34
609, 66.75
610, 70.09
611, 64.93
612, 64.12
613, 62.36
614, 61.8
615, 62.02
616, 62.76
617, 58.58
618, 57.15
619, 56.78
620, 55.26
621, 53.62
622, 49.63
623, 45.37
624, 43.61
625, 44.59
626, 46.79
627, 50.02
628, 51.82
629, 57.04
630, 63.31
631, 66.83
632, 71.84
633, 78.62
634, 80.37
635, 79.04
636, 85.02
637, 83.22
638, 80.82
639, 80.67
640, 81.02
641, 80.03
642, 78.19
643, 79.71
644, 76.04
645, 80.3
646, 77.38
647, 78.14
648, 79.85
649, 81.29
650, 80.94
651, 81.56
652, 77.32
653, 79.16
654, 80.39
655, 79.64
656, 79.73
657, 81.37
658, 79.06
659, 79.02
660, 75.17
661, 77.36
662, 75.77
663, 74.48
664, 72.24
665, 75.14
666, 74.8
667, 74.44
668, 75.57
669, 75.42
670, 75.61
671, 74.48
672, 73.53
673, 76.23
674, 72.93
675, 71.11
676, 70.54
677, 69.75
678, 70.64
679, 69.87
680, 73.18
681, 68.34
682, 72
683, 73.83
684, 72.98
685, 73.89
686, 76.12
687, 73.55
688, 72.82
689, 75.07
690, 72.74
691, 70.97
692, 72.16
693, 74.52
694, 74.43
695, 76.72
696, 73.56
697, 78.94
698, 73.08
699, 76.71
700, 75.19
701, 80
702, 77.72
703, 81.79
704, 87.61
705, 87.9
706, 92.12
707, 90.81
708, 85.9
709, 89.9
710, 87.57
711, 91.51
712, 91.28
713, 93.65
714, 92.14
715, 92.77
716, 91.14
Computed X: -2.2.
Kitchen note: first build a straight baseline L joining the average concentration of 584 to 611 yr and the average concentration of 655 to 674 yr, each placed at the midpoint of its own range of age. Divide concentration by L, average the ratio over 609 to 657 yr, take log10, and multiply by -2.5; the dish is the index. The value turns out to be 0.14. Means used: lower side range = 82.2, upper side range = 76.1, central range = 69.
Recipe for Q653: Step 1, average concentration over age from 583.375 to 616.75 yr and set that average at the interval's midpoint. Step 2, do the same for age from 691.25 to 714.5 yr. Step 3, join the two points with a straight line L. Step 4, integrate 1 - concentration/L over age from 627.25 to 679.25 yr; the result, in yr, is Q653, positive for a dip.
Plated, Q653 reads 3.3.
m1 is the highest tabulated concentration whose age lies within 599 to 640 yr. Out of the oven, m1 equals 86.37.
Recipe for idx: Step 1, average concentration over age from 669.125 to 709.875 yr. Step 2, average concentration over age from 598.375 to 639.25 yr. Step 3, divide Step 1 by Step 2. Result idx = 1.1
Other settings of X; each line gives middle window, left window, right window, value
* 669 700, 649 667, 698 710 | 3.0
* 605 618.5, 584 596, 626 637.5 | 2.0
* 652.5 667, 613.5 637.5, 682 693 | -2.0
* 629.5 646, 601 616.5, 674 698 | -1.3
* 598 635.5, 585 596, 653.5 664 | 7.8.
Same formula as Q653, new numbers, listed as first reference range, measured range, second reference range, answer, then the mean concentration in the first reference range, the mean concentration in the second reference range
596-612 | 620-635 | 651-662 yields 3.9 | 78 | 78.8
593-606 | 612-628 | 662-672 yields 5.3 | 83.5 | 74.7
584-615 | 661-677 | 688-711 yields 1.1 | 79.7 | 79.9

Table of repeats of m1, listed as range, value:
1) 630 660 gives 85.02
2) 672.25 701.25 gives 80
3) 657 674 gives 81.37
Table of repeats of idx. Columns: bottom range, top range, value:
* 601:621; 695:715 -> 1.24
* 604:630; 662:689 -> 1.22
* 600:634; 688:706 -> 1.20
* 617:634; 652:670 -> 1.36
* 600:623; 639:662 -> 1.18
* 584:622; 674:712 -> 1.02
